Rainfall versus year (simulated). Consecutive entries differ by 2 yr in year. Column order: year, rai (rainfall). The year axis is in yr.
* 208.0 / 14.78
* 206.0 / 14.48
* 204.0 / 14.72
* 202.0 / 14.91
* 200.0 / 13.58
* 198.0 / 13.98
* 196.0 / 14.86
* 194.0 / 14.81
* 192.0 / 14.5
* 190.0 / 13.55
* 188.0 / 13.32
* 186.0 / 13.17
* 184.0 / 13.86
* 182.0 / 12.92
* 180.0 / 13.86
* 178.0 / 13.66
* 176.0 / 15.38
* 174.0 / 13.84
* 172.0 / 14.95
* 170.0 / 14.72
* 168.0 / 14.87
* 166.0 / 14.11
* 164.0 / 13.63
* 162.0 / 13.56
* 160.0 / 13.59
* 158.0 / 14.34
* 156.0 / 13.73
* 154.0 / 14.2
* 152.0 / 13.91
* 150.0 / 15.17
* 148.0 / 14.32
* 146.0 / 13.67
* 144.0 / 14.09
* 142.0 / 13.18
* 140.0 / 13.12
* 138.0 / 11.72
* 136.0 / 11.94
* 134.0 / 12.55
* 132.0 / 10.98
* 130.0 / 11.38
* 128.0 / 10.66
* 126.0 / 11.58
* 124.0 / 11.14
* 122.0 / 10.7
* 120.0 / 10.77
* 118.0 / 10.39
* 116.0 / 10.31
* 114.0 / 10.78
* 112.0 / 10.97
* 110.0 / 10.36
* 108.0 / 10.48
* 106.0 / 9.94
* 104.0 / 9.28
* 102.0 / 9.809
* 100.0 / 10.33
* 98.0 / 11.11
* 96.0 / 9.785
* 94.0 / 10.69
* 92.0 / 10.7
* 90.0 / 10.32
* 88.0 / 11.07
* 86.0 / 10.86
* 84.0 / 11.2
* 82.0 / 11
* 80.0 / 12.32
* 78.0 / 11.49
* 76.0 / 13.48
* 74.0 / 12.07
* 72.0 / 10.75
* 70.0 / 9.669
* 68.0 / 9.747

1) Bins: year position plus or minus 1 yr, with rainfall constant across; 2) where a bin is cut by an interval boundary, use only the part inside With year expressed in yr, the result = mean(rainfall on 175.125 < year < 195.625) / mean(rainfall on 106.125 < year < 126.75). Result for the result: 1.30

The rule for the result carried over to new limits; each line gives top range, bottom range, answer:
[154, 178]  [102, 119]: 1.38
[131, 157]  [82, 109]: 1.27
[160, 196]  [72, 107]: 1.29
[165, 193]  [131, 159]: 1.05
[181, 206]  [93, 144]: 1.27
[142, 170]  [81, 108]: 1.35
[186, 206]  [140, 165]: 1.02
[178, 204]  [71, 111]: 1.29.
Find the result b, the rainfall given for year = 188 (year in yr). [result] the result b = 13.32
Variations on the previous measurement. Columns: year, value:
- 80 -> 12.32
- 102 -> 9.809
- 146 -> 13.67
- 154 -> 14.2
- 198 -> 13.98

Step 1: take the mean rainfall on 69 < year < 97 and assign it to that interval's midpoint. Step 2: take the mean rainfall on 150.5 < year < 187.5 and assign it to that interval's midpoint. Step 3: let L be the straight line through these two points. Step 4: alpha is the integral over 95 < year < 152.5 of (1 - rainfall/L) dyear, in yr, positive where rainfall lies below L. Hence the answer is 4.7 yr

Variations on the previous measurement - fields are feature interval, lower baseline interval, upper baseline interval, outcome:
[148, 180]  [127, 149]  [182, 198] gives -2.5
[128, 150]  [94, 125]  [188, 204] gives -1.8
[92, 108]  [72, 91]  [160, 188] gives 2.4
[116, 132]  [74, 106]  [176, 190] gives 1.3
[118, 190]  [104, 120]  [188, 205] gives -4.9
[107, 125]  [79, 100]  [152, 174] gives 2.1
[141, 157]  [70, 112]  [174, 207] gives -1.6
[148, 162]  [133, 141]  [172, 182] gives -1.1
